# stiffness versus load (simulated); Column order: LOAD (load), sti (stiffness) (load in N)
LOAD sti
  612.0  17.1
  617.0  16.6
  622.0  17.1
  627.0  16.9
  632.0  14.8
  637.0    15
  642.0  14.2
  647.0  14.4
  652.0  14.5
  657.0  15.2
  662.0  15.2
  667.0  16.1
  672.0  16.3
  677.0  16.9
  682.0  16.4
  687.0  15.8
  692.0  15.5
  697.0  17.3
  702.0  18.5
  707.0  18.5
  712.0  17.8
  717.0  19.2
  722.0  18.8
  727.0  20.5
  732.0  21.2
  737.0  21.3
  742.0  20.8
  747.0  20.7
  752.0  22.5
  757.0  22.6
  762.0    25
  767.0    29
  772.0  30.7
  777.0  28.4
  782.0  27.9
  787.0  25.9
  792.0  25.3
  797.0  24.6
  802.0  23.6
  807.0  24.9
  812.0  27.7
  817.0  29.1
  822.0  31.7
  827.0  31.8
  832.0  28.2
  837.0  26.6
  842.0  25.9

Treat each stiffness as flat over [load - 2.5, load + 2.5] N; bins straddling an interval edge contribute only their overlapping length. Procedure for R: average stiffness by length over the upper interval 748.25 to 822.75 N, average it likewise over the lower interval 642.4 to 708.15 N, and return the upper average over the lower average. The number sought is 1.6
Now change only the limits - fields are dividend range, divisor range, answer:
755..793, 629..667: 1.81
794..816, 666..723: 1.48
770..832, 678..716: 1.61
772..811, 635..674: 1.73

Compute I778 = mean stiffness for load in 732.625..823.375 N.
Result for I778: 25.5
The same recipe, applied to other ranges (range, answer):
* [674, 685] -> 16.6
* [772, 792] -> 27.6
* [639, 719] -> 16.3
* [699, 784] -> 22.5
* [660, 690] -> 16.1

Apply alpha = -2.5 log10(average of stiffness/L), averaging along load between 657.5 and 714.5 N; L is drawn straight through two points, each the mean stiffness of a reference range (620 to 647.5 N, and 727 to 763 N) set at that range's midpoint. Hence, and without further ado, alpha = 0.11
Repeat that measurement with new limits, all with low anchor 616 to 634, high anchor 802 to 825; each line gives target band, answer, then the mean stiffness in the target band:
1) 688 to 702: 0.231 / 16.7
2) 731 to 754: 0.110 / 21.3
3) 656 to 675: 0.194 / 15.8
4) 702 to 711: 0.163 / 18.4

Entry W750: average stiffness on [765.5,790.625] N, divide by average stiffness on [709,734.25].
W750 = 1.4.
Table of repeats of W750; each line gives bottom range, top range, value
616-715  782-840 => 1.69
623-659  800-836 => 1.87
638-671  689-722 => 1.19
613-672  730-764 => 1.42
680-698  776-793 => 1.66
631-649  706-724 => 1.27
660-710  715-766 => 1.29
